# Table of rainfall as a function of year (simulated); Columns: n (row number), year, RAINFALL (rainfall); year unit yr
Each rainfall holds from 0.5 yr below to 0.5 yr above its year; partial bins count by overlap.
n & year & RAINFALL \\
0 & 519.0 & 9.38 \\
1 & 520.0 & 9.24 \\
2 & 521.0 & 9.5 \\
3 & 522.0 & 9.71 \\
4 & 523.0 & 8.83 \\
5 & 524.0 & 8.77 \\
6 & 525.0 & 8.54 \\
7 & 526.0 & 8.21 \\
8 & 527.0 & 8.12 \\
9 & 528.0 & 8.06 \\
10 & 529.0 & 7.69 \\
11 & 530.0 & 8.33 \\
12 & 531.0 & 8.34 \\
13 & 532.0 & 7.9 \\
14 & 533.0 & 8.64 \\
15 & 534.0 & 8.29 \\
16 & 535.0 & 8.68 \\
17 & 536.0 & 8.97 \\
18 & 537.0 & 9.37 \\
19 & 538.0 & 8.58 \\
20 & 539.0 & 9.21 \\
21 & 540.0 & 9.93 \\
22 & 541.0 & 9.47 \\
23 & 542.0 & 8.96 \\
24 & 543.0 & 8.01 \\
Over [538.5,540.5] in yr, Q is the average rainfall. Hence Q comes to 9.57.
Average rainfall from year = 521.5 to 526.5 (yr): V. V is 8.81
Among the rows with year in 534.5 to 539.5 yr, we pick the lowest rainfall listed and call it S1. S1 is 8.58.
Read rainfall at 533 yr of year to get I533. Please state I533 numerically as 8.64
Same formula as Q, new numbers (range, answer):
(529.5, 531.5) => 8.34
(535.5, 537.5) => 9.17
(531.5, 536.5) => 8.5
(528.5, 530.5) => 8.01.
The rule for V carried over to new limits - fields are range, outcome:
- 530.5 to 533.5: 8.29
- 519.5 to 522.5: 9.48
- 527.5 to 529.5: 7.88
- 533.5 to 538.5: 8.78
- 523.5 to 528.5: 8.34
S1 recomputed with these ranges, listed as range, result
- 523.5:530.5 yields 7.69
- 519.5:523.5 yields 8.83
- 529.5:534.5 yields 7.9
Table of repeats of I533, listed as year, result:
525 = 8.54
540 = 9.93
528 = 8.06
